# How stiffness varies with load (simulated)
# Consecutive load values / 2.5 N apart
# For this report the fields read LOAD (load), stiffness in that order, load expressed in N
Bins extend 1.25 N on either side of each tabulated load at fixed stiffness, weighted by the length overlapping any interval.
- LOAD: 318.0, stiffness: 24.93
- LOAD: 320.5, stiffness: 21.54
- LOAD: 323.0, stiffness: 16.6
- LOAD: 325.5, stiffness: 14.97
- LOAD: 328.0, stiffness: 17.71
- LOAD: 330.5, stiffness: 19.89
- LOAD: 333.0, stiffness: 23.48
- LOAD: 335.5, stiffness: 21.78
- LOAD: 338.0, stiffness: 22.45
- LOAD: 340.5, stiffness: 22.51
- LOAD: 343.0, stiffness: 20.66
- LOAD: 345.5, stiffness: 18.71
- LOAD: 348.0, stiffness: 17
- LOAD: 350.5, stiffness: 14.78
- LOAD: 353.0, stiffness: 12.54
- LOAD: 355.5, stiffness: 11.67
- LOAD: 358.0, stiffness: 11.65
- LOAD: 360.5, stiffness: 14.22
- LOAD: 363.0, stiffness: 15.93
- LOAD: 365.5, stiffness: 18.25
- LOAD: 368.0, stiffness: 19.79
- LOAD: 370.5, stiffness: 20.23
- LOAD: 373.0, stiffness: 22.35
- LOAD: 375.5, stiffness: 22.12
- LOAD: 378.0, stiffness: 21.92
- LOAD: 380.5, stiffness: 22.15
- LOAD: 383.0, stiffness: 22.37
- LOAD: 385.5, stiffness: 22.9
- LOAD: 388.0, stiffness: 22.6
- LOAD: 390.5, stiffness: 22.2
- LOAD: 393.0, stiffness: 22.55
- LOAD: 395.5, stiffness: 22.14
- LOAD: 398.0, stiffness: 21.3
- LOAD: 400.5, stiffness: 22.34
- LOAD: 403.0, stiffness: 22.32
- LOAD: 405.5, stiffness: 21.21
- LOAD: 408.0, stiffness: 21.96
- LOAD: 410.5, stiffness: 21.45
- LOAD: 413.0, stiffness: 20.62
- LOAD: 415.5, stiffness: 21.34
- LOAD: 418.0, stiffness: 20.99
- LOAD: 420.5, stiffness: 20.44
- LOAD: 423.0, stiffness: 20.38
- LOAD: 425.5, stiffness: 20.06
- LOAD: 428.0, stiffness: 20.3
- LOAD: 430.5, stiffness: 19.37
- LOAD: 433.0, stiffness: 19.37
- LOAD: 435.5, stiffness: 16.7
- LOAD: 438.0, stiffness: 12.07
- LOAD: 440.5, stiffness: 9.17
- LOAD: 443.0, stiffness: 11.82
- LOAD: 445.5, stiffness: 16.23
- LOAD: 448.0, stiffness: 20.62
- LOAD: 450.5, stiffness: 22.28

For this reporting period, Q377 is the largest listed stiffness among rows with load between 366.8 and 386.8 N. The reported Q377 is 22.9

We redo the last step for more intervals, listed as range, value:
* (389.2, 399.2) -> 22.55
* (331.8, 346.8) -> 23.48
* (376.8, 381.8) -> 22.15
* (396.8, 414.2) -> 22.34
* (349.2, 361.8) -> 14.78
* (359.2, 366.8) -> 18.25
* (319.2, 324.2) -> 21.54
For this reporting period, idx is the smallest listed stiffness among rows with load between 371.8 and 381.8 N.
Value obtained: 21.92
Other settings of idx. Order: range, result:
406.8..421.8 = 20.44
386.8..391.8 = 22.2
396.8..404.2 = 21.3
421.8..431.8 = 19.37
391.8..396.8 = 22.14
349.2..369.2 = 11.65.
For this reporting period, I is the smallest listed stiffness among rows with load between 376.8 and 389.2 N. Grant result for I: 21.92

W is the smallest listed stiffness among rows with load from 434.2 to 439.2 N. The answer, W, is 12.07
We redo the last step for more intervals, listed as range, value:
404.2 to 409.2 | 21.21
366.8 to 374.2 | 19.79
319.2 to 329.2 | 14.97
